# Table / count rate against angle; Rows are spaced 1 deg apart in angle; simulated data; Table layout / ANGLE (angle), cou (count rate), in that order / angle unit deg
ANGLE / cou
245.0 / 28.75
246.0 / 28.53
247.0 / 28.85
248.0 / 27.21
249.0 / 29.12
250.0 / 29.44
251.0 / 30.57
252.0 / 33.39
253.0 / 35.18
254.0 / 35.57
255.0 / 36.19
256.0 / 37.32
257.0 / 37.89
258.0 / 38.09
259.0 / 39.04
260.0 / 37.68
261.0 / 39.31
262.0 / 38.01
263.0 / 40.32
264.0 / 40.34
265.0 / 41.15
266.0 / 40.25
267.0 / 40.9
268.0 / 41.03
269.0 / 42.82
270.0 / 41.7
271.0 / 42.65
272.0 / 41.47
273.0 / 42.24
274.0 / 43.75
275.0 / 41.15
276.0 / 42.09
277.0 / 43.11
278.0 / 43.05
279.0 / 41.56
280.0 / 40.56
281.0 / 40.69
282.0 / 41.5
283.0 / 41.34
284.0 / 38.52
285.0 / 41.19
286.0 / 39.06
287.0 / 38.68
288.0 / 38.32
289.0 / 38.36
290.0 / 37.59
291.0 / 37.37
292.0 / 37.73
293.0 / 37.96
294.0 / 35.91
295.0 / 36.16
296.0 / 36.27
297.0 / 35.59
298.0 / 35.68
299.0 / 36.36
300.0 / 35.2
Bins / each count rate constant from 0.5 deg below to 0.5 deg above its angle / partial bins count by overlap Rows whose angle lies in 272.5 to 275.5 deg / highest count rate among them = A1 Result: 43.75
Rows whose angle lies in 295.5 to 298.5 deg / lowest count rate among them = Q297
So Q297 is 35.59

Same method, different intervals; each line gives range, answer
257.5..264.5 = 37.68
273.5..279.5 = 41.15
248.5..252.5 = 29.12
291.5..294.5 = 35.91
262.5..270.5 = 40.25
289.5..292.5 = 37.37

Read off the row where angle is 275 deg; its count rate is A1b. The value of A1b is 41.15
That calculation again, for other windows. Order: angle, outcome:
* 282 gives 41.5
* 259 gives 39.04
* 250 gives 29.44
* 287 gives 38.68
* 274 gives 43.75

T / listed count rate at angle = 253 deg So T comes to 35.18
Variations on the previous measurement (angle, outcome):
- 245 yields 28.75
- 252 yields 33.39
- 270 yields 41.7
